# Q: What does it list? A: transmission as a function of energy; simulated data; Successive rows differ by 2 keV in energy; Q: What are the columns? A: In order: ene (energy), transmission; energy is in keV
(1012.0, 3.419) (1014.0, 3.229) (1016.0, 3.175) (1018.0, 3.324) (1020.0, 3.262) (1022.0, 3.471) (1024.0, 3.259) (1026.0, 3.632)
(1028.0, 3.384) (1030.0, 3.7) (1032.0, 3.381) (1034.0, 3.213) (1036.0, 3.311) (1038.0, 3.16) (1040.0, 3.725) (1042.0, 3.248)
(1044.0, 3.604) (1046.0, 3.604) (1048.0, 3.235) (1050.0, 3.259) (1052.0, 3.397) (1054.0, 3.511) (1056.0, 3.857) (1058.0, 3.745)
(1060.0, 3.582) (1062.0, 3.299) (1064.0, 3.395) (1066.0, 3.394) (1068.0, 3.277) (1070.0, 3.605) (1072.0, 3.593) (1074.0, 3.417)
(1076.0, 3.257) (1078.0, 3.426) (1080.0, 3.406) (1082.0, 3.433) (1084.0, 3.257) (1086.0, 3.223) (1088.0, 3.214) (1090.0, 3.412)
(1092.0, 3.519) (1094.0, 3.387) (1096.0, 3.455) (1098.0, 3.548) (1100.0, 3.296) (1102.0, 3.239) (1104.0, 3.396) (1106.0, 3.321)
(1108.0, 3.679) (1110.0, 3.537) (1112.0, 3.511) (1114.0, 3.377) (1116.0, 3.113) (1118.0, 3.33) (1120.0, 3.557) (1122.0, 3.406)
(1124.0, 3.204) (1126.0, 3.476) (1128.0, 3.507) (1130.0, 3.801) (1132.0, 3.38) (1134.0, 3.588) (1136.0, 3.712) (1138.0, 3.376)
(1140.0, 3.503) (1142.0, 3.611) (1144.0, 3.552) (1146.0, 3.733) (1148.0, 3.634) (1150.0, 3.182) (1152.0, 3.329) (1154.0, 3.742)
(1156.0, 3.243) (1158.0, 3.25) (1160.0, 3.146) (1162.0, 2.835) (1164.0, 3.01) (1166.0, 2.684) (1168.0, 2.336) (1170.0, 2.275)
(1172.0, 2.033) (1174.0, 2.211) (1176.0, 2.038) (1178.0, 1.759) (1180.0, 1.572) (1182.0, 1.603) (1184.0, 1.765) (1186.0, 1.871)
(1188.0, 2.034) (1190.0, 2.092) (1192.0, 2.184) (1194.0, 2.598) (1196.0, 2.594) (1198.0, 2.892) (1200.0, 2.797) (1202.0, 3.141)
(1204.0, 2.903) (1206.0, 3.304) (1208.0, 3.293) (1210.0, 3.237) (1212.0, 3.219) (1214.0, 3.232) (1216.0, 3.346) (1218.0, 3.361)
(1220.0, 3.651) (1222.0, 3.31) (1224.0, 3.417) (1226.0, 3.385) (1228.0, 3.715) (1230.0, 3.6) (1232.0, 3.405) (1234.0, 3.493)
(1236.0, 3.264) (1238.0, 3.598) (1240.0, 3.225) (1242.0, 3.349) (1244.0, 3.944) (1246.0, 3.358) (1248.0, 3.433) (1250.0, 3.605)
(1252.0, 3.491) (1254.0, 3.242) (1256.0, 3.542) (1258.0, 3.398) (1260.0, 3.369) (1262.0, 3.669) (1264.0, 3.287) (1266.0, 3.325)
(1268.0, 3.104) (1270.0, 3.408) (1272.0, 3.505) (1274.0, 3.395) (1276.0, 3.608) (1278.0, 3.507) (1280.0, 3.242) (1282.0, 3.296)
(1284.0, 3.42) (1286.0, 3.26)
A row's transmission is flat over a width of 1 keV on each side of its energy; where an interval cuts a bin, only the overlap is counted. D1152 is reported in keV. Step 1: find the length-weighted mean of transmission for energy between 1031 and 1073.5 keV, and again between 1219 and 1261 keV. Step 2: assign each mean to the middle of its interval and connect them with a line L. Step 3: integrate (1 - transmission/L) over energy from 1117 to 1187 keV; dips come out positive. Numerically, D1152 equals 9.7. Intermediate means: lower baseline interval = 3.45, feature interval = 2.98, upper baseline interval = 3.47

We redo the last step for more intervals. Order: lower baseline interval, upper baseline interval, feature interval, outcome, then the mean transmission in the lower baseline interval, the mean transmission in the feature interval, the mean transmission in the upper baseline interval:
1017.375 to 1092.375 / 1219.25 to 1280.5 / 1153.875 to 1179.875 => 6.4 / 3.42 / 2.59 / 3.45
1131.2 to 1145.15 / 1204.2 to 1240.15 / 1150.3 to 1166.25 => 1.5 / 3.54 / 3.18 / 3.39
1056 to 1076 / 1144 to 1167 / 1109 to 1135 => -0.8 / 3.49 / 3.45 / 3.27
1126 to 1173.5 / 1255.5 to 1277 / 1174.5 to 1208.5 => 9.7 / 3.23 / 2.36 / 3.42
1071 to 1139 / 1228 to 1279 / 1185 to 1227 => 6.1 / 3.42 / 2.95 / 3.45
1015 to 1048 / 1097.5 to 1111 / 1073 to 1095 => 0.4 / 3.4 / 3.36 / 3.43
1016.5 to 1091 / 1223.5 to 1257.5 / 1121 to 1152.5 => -0.6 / 3.42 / 3.5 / 3.47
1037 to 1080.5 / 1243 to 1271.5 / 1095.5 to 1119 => 0.4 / 3.45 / 3.4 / 3.44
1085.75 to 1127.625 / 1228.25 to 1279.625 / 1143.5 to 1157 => -0.3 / 3.4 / 3.49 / 3.45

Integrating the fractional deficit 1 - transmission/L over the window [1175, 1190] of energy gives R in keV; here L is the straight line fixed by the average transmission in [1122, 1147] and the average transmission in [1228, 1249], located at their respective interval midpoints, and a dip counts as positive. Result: 7.2 keV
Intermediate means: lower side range 3.53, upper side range 3.48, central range 1.83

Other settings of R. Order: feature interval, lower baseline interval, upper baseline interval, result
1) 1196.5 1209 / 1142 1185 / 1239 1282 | -0.1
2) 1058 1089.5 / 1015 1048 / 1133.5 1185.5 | -1.7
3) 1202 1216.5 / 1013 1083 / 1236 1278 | 1.0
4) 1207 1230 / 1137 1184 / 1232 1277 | -1.3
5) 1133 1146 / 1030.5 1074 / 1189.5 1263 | -0.8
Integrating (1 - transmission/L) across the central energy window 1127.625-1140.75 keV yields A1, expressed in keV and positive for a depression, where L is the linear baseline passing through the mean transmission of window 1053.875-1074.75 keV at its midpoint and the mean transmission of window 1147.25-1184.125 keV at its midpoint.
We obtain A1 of -2.95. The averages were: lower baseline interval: 3.52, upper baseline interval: 2.63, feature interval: 3.56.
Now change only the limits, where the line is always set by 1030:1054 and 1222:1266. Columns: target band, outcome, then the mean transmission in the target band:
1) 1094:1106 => 0.1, 3.38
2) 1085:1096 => 0.2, 3.36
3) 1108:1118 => 0.0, 3.41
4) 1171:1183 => 5.5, 1.87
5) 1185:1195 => 3.7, 2.16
